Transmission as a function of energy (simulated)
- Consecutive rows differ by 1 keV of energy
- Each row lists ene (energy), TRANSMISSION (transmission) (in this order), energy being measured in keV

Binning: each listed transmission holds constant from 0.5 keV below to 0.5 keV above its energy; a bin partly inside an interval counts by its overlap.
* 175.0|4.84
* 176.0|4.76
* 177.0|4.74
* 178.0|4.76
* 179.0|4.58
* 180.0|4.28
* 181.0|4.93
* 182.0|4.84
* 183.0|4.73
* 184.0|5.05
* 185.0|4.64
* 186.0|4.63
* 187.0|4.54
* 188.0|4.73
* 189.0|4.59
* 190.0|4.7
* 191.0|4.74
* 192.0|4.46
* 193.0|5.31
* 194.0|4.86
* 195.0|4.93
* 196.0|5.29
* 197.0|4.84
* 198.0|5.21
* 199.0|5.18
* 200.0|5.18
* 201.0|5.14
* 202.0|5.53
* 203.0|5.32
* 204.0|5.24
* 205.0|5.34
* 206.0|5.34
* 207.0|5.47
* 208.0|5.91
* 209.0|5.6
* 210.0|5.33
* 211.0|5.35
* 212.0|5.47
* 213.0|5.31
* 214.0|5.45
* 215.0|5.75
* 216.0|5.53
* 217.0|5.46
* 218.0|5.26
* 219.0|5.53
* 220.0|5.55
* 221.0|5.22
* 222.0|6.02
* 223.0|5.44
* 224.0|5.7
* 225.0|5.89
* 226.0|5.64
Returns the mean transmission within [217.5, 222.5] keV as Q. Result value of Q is 5.52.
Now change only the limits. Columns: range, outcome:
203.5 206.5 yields 5.31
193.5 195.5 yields 4.89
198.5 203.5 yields 5.27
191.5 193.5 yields 4.88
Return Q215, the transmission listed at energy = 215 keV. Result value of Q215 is 5.75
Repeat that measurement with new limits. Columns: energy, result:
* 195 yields 4.93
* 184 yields 5.05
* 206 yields 5.34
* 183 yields 4.73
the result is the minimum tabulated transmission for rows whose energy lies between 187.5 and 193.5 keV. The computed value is 4.46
